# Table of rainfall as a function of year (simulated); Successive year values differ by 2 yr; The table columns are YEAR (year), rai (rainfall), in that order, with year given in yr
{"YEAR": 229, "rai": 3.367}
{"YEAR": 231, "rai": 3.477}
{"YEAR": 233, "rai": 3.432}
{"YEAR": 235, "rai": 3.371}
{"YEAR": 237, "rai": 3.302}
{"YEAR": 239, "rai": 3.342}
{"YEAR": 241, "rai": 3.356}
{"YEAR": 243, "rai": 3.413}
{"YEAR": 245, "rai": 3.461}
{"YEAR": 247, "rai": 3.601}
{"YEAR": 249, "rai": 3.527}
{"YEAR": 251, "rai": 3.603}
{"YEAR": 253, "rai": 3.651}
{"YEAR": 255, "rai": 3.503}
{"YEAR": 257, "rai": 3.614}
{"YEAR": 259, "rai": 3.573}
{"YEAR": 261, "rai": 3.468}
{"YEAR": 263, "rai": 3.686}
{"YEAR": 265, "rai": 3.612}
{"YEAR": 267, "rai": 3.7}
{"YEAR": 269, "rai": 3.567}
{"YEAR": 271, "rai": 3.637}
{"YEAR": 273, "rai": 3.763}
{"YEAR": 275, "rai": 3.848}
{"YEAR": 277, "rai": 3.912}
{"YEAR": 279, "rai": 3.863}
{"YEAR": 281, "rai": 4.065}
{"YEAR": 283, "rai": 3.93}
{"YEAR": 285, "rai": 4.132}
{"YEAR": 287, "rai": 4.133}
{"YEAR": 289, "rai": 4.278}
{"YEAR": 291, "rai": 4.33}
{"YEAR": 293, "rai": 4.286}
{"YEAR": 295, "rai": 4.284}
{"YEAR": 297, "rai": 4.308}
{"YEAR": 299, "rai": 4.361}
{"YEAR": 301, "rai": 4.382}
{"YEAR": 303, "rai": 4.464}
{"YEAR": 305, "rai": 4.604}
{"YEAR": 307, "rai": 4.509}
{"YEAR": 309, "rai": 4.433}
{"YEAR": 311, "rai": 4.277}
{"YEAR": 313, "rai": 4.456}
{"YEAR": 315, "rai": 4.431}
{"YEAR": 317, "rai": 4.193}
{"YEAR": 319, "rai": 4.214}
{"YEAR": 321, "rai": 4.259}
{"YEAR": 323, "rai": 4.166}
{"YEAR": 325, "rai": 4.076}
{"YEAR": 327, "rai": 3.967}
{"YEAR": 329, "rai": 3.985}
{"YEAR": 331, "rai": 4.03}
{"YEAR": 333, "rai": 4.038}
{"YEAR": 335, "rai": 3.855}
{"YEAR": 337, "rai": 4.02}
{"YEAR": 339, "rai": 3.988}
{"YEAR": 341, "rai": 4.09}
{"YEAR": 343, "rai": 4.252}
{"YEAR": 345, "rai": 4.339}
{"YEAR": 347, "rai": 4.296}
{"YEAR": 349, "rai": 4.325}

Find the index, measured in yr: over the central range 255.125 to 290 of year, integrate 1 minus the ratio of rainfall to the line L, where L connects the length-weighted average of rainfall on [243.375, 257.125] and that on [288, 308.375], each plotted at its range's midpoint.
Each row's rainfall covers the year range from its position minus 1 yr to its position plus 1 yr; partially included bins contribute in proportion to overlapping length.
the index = 1.23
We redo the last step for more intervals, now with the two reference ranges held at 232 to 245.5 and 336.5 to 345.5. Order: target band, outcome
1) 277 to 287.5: -0.9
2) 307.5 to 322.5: -1.5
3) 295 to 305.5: -1.6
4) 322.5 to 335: 0.1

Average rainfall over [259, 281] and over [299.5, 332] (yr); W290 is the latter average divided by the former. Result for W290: 1.2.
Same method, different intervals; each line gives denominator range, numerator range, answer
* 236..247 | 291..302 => 1.27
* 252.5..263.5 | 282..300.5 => 1.18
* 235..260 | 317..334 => 1.17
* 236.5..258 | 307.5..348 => 1.19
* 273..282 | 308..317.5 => 1.12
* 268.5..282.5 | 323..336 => 1.05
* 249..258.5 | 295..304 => 1.22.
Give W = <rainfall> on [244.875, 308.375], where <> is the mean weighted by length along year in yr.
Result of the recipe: 3.94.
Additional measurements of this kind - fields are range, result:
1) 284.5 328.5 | 4.3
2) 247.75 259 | 3.58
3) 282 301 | 4.24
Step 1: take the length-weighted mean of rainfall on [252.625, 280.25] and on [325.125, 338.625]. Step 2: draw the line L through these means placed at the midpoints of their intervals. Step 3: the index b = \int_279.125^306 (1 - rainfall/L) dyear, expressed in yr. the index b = -3.2 yr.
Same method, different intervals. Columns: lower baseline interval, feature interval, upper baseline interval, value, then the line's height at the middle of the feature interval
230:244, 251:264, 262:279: 0.0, 3.59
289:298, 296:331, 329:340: -1.2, 4.15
